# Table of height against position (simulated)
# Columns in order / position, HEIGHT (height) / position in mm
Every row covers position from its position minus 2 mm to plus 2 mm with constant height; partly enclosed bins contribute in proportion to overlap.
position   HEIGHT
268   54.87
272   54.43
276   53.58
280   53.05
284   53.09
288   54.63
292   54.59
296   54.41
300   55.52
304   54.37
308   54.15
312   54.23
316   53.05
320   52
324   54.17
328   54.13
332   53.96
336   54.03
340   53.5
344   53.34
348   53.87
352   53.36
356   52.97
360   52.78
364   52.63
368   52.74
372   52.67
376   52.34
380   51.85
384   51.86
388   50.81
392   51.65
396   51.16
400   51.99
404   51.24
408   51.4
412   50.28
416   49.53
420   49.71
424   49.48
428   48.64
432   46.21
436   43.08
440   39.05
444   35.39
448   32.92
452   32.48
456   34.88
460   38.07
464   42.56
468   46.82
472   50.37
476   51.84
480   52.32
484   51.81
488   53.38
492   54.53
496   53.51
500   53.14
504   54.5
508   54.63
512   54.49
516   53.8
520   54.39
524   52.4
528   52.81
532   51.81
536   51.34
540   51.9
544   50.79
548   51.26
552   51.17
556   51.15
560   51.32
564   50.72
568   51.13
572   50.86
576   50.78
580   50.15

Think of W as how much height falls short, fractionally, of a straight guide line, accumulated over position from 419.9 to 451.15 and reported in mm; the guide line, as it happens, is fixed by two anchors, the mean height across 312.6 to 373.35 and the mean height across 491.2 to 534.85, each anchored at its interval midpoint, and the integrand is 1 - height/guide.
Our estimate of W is 6.5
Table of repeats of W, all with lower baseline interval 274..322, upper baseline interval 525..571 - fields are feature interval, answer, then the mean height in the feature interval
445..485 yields 7.06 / 43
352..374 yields 0.18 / 52.8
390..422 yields 1.18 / 50.9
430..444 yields 2.88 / 41.7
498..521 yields -1.05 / 54.1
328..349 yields -0.11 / 53.8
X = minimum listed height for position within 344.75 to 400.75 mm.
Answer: 50.81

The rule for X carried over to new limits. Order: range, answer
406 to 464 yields 32.48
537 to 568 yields 50.72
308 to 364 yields 52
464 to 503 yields 42.56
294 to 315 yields 54.15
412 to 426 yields 49.48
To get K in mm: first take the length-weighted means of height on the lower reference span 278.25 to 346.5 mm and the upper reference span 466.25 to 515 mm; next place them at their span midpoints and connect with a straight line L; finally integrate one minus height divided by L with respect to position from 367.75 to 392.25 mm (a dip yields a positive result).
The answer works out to 0.7 mm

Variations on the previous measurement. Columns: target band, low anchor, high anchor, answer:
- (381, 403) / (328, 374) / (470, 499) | 0.65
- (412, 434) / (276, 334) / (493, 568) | 1.79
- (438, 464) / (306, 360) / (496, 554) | 8.36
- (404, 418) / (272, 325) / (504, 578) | 0.68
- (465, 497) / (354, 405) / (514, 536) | 0.71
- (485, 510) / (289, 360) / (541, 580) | -1.02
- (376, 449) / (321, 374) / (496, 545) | 7.34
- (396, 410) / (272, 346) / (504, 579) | 0.44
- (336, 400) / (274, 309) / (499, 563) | 1.31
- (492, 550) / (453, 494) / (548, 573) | -4.27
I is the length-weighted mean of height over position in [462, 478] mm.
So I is 47.9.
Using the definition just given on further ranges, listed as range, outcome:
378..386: 51.9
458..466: 40.3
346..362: 53.2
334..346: 53.6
